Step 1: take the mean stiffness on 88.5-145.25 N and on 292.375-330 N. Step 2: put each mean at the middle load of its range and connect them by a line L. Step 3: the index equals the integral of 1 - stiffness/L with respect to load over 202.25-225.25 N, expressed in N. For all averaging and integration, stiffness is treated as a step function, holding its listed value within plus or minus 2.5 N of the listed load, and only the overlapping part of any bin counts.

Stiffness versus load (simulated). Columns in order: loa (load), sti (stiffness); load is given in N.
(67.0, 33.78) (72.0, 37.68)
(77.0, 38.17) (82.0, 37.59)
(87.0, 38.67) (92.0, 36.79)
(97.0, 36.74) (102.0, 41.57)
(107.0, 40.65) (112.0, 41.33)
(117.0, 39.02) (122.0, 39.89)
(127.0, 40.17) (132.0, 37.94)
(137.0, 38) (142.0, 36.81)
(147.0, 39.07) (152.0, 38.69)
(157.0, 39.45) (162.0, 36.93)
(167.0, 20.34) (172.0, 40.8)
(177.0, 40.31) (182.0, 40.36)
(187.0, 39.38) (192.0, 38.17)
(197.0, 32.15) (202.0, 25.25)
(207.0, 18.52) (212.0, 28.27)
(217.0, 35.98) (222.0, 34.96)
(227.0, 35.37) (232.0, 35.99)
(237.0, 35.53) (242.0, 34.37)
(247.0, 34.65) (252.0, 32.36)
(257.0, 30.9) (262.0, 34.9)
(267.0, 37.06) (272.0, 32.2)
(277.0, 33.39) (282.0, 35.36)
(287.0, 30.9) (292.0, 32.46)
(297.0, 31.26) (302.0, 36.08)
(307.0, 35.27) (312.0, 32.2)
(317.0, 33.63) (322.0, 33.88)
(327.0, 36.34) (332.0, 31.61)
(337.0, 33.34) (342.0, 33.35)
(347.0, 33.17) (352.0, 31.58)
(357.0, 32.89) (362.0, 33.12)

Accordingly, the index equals 4.57 N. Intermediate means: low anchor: 39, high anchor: 34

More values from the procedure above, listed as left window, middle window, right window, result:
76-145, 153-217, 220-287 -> 5.15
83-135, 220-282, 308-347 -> 2.05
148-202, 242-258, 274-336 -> 0.73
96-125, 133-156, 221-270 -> 0.26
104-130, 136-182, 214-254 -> 1.69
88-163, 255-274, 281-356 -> 0.54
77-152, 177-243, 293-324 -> 4.82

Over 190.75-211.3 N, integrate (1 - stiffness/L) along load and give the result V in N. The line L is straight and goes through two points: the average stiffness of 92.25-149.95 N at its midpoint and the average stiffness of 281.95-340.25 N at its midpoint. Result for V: 4.9 N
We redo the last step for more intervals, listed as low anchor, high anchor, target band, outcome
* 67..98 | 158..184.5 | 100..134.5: -3.1 N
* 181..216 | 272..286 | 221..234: -1.3 N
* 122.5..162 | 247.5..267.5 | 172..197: -1.5 N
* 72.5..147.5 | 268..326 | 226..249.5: 0.0 N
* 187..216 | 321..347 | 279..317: -0.9 N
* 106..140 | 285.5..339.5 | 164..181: 1.5 N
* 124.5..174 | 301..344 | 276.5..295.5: 0.9 N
